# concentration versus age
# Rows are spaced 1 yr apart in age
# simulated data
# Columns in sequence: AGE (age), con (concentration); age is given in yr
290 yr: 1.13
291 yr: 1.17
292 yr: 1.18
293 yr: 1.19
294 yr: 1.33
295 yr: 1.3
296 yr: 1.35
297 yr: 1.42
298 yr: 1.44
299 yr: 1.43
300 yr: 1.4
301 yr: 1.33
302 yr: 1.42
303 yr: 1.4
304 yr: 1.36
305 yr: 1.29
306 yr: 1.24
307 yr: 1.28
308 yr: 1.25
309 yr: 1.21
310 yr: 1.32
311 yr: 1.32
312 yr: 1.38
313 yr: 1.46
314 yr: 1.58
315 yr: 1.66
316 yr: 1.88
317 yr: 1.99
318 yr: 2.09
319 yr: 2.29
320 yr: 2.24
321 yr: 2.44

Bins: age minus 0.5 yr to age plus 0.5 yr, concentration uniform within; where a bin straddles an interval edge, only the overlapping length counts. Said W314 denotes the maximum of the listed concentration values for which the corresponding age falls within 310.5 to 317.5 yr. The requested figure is 1.99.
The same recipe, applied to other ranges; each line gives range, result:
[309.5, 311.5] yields 1.32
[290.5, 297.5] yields 1.42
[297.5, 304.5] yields 1.44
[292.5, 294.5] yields 1.33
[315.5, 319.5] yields 2.29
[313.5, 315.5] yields 1.66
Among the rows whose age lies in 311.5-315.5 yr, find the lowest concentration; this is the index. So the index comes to 1.38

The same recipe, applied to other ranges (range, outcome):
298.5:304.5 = 1.33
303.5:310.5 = 1.21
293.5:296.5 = 1.3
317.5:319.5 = 2.09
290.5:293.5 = 1.17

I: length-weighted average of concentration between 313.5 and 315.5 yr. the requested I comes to 1.62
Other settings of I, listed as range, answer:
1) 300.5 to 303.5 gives 1.38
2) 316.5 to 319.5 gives 2.12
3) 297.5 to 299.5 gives 1.44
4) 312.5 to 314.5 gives 1.52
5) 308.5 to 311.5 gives 1.28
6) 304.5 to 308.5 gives 1.27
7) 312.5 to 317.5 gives 1.71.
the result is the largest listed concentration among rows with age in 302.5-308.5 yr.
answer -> 1.4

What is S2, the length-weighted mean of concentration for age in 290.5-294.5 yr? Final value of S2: 1.22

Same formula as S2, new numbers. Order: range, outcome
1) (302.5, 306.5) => 1.32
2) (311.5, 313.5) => 1.42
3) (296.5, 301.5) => 1.4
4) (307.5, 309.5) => 1.23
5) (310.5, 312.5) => 1.35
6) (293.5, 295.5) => 1.31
